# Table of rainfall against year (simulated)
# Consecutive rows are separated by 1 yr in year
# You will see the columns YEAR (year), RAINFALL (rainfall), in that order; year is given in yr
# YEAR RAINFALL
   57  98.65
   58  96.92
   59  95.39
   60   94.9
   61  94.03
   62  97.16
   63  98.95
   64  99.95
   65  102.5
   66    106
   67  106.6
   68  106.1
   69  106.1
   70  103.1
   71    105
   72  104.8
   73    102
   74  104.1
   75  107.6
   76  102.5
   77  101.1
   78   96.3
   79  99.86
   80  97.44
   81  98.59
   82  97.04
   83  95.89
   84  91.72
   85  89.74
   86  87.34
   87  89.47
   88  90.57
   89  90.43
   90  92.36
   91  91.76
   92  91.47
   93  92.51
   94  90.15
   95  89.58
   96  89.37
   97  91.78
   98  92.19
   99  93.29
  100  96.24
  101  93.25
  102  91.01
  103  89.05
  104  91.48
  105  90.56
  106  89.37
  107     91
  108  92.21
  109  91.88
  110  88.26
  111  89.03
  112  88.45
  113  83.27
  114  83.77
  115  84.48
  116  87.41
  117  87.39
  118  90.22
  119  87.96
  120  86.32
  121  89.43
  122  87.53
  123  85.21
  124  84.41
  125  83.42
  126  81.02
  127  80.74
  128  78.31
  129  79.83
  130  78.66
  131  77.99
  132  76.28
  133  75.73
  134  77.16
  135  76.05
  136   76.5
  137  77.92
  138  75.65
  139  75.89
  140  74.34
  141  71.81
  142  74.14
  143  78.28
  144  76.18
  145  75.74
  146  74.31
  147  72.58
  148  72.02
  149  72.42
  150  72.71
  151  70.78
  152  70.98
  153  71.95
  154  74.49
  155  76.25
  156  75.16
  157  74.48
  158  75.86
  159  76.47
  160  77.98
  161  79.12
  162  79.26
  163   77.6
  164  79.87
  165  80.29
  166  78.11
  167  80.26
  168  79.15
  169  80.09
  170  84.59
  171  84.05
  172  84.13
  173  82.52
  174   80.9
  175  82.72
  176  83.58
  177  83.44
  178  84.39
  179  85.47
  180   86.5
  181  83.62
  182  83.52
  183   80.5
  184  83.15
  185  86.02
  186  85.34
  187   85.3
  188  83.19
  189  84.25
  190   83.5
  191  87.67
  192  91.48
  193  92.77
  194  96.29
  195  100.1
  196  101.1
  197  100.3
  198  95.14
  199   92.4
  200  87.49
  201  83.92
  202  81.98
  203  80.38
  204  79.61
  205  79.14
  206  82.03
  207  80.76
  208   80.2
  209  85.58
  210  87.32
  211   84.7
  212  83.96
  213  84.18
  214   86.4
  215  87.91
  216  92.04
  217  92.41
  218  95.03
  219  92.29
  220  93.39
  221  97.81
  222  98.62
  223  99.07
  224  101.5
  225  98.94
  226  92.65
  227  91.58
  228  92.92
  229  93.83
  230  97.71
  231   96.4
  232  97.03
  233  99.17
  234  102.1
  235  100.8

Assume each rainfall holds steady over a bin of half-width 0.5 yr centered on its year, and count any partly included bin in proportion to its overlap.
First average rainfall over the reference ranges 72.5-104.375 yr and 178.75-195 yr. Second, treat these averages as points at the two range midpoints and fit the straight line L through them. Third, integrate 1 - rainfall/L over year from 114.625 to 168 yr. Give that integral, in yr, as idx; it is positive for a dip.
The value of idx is 6.99 yr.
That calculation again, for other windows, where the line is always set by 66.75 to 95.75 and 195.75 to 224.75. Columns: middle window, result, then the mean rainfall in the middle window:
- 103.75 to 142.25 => 4.7 yr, 83.1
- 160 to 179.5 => 2.2 yr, 81.5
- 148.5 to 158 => 2.0 yr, 73.4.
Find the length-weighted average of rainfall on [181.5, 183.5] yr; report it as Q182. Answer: 82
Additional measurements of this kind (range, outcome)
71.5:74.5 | 104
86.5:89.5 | 90.2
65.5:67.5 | 106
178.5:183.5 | 83.9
